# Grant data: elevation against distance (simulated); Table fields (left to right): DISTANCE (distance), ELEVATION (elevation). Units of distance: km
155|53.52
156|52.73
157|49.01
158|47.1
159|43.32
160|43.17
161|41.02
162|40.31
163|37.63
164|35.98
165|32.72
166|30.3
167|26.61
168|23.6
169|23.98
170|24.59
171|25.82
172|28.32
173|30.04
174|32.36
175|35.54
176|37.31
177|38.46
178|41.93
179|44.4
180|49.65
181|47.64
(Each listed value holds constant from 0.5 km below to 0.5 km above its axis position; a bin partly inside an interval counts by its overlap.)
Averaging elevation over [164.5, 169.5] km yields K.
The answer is 27.4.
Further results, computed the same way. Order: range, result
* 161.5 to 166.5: 35.4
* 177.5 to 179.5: 43.2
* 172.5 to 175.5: 32.6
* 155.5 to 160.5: 47.1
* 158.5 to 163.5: 41.1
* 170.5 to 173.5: 28.1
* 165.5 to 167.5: 28.5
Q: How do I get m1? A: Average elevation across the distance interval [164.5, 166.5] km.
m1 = 31.5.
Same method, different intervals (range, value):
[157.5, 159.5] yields 45.2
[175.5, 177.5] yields 37.9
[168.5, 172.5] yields 25.7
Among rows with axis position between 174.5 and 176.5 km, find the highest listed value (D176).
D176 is 37.31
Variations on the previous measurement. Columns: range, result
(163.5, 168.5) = 35.98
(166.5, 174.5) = 32.36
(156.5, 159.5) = 49.01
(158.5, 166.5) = 43.32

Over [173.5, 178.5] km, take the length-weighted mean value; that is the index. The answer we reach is 37.1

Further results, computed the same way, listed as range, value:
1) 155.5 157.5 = 50.9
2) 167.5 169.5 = 23.8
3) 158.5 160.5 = 43.2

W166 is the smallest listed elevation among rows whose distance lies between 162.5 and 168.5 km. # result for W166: 23.6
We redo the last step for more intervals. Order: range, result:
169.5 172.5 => 24.59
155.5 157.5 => 49.01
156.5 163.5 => 37.63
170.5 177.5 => 25.82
